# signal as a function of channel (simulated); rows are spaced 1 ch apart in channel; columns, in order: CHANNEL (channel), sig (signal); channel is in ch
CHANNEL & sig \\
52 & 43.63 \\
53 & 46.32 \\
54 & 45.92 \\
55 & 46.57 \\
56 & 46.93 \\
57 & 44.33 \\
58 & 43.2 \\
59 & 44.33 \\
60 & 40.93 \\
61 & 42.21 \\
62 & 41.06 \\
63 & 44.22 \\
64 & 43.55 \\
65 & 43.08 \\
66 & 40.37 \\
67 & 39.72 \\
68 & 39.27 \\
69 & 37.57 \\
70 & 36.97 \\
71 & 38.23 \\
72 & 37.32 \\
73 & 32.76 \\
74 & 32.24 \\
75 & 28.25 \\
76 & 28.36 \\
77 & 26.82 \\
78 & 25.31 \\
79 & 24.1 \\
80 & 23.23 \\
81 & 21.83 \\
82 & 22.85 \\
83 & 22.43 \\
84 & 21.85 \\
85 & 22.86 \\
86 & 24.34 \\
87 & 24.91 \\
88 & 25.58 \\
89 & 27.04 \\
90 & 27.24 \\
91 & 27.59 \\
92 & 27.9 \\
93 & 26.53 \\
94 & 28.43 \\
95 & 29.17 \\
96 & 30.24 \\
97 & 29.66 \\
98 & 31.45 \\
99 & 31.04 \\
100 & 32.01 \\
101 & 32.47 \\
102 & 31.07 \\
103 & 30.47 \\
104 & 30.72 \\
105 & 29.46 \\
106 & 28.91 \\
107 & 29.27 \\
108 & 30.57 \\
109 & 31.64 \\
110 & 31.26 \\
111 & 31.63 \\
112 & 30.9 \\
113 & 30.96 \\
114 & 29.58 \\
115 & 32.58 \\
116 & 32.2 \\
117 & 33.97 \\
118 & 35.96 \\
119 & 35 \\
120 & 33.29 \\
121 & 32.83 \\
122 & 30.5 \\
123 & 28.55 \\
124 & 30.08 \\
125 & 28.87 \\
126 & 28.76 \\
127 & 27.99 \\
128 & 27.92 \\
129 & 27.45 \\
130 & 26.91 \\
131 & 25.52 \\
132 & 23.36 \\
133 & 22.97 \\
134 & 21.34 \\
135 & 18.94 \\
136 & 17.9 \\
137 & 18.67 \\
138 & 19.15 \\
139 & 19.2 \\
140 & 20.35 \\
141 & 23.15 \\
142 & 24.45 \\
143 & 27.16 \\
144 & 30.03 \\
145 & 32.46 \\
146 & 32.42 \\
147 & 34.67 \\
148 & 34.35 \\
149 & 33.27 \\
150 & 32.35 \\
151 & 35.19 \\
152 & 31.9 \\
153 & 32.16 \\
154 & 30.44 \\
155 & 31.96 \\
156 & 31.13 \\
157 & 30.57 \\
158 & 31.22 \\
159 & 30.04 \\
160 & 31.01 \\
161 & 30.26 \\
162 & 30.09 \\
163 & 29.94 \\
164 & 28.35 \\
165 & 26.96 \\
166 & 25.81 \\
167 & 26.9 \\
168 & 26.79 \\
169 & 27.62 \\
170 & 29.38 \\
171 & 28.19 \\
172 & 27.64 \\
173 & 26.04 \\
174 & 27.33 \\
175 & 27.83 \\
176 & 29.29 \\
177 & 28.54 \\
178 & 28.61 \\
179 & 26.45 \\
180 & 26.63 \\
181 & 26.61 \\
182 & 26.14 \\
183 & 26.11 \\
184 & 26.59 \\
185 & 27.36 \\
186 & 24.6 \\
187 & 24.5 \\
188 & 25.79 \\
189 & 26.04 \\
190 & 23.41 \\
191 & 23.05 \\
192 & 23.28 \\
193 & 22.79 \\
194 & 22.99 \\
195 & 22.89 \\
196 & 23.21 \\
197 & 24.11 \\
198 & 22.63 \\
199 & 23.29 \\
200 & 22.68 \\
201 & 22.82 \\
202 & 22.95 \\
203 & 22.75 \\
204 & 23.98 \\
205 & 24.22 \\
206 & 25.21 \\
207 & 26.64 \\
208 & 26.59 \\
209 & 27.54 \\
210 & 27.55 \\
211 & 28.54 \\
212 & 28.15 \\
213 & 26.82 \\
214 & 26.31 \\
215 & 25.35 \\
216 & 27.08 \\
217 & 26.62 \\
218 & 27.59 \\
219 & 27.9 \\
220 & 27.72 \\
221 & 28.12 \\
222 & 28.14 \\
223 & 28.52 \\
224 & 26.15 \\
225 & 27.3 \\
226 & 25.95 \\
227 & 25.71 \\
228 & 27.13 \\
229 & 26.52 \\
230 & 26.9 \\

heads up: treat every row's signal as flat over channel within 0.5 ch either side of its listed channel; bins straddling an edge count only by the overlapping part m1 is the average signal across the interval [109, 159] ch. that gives 28.9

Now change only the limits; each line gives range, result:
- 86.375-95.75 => 27.2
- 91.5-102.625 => 30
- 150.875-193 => 27.9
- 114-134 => 29.5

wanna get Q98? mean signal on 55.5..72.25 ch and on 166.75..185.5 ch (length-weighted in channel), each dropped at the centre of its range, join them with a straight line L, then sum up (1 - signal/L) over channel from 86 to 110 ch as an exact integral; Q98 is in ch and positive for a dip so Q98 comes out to 5.1 ch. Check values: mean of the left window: 41.4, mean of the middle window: 29.2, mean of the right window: 27.4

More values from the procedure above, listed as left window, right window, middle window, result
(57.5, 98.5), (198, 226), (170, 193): 0.89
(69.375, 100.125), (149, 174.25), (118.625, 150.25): 2.14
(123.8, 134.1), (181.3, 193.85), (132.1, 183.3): -3.96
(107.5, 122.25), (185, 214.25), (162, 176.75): -0.23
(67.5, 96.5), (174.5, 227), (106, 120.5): -2.25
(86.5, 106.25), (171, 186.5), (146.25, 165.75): -2.58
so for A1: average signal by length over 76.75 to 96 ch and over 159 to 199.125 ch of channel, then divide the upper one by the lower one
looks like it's 1.04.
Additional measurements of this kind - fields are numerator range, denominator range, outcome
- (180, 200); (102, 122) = 0.78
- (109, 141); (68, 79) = 0.85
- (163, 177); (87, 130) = 0.92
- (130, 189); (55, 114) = 0.85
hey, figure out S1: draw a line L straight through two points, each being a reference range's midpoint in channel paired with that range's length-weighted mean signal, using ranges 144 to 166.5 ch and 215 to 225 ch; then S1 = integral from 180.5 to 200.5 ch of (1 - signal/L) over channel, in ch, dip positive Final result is 3.3 ch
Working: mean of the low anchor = 31.2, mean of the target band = 24.4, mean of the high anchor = 27.4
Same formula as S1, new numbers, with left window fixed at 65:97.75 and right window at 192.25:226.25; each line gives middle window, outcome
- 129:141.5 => 2.7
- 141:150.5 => -1.2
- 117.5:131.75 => -0.9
